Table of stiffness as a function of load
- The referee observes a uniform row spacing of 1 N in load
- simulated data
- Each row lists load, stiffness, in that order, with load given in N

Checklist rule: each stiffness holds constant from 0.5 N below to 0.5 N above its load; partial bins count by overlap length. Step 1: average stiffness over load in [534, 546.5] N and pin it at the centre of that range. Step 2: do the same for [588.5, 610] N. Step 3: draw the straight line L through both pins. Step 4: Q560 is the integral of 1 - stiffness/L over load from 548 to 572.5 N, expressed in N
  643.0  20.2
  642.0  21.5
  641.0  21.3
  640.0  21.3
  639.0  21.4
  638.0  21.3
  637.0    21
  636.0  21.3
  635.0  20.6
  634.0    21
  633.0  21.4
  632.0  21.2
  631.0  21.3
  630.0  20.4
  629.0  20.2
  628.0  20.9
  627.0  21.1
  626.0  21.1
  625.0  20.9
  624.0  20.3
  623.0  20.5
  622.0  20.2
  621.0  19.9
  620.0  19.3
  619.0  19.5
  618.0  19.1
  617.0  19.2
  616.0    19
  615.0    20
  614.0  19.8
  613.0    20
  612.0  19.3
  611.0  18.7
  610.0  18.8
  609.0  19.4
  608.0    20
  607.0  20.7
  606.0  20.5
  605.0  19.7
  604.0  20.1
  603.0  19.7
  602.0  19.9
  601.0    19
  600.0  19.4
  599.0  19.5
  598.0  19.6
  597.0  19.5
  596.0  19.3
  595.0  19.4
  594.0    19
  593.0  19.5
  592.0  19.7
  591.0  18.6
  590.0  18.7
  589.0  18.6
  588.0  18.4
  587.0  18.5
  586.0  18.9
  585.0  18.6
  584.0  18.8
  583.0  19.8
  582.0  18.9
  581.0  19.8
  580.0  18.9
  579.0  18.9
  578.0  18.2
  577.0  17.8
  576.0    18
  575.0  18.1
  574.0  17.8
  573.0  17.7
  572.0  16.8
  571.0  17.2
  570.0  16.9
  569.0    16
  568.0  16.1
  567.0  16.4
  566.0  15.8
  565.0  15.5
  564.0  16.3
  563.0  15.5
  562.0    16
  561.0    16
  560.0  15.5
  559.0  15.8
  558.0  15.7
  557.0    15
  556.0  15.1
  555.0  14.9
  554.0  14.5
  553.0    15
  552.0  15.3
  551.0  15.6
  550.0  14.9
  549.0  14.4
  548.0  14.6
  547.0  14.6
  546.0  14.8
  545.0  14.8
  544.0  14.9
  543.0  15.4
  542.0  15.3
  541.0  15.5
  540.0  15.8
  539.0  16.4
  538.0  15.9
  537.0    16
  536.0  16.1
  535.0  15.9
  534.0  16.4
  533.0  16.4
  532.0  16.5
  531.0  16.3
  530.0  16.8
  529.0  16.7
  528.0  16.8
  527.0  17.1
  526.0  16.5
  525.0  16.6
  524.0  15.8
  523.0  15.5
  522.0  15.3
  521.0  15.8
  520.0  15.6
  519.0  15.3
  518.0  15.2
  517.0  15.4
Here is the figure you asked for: 1.8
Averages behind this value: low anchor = 15.6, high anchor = 19.5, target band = 15.7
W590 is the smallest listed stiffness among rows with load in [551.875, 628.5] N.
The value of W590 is 14.5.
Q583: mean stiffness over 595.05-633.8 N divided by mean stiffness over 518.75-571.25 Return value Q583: 1.3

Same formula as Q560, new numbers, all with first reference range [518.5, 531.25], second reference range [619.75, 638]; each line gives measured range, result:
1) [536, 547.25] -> 1.0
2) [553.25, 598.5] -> 2.2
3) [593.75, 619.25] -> 0.3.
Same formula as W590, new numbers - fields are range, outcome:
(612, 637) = 19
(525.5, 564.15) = 14.4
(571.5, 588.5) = 16.8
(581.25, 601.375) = 18.4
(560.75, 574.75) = 15.5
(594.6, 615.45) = 18.7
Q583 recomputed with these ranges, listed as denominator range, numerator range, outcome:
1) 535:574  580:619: 1.24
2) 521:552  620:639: 1.32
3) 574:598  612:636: 1.08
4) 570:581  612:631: 1.12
